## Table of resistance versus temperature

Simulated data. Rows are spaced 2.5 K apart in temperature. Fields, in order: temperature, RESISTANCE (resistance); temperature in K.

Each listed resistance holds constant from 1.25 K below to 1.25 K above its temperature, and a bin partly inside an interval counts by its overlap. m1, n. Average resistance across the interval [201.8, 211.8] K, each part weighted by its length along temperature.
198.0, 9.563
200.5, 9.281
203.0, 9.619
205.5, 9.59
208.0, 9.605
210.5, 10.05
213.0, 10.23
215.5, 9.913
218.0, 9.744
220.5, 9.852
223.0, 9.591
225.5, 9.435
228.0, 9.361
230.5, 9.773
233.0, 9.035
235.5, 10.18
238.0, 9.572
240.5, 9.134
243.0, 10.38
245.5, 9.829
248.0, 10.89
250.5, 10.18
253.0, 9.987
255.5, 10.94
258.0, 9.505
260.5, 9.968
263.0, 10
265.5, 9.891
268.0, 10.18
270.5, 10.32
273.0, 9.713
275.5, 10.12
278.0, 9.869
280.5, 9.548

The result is 9.72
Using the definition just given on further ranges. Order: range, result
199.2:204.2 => 9.45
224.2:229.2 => 9.4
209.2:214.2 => 10.1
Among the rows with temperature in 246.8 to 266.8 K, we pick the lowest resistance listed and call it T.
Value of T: 9.505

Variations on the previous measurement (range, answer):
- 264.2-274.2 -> 9.713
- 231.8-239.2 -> 9.035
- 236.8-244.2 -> 9.134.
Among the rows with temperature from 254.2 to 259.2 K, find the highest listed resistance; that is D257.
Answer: 10.94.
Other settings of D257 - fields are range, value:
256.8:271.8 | 10.32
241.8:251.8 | 10.89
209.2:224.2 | 10.23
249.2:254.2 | 10.18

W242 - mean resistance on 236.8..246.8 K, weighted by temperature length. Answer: 9.74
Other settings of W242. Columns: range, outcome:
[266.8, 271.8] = 10.2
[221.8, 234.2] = 9.44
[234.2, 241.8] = 9.63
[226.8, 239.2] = 9.59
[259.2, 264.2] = 9.98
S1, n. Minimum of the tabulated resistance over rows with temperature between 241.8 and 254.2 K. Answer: 9.829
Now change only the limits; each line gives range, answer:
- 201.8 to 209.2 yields 9.59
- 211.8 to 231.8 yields 9.361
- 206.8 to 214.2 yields 9.605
